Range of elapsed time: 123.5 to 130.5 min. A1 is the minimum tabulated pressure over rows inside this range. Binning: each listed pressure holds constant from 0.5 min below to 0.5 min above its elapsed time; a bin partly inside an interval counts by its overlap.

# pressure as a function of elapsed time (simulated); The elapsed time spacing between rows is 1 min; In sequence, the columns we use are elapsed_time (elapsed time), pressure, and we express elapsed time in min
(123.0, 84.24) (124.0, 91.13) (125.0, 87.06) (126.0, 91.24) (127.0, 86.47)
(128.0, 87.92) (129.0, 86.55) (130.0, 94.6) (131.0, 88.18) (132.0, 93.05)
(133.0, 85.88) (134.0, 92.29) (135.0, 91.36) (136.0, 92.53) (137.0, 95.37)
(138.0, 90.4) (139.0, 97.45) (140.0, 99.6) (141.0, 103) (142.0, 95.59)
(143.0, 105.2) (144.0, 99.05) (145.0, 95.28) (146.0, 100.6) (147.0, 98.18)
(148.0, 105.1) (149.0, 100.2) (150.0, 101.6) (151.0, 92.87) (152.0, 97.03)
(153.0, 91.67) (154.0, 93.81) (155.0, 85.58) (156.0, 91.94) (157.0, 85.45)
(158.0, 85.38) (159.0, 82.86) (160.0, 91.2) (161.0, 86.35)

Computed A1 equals 86.47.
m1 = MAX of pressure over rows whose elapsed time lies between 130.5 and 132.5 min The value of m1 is 93.05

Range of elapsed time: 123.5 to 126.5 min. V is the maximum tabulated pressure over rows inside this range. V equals 91.24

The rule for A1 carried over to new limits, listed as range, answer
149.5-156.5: 85.58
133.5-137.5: 91.36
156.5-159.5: 82.86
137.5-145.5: 90.4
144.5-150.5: 95.28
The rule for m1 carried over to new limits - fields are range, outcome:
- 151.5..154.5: 97.03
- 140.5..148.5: 105.2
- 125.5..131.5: 94.6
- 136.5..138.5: 95.37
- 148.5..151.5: 101.6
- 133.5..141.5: 103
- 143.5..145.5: 99.05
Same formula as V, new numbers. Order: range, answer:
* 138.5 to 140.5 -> 99.6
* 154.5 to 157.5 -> 91.94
